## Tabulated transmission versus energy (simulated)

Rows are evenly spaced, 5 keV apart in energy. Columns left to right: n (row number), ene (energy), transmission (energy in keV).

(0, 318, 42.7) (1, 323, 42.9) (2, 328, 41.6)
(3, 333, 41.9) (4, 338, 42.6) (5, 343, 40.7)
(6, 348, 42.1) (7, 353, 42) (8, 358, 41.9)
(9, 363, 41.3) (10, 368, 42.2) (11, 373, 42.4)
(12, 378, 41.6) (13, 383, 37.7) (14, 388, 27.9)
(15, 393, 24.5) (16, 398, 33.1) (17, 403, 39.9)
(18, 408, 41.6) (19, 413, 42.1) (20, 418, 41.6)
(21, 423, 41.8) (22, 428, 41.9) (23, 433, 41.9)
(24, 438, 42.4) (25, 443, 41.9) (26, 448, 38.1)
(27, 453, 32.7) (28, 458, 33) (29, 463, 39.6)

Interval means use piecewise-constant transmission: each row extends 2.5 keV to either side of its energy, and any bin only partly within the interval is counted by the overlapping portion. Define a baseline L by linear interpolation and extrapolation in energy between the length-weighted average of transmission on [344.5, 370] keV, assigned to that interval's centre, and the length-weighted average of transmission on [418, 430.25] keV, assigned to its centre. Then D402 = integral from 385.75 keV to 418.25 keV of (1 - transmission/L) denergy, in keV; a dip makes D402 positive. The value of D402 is 4.9 keV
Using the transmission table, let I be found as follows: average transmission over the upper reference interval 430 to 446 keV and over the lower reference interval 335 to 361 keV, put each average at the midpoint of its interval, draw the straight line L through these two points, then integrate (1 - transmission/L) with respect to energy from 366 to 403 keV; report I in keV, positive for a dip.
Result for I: 5.3 keV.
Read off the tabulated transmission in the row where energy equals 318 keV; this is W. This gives 42.7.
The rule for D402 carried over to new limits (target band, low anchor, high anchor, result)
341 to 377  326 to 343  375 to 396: -4.1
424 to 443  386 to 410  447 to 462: -4.3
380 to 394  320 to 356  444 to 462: 2.9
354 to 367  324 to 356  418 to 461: -0.1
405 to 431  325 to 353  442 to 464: -2.5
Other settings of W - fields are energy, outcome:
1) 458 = 33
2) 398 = 33.1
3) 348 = 42.1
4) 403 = 39.9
